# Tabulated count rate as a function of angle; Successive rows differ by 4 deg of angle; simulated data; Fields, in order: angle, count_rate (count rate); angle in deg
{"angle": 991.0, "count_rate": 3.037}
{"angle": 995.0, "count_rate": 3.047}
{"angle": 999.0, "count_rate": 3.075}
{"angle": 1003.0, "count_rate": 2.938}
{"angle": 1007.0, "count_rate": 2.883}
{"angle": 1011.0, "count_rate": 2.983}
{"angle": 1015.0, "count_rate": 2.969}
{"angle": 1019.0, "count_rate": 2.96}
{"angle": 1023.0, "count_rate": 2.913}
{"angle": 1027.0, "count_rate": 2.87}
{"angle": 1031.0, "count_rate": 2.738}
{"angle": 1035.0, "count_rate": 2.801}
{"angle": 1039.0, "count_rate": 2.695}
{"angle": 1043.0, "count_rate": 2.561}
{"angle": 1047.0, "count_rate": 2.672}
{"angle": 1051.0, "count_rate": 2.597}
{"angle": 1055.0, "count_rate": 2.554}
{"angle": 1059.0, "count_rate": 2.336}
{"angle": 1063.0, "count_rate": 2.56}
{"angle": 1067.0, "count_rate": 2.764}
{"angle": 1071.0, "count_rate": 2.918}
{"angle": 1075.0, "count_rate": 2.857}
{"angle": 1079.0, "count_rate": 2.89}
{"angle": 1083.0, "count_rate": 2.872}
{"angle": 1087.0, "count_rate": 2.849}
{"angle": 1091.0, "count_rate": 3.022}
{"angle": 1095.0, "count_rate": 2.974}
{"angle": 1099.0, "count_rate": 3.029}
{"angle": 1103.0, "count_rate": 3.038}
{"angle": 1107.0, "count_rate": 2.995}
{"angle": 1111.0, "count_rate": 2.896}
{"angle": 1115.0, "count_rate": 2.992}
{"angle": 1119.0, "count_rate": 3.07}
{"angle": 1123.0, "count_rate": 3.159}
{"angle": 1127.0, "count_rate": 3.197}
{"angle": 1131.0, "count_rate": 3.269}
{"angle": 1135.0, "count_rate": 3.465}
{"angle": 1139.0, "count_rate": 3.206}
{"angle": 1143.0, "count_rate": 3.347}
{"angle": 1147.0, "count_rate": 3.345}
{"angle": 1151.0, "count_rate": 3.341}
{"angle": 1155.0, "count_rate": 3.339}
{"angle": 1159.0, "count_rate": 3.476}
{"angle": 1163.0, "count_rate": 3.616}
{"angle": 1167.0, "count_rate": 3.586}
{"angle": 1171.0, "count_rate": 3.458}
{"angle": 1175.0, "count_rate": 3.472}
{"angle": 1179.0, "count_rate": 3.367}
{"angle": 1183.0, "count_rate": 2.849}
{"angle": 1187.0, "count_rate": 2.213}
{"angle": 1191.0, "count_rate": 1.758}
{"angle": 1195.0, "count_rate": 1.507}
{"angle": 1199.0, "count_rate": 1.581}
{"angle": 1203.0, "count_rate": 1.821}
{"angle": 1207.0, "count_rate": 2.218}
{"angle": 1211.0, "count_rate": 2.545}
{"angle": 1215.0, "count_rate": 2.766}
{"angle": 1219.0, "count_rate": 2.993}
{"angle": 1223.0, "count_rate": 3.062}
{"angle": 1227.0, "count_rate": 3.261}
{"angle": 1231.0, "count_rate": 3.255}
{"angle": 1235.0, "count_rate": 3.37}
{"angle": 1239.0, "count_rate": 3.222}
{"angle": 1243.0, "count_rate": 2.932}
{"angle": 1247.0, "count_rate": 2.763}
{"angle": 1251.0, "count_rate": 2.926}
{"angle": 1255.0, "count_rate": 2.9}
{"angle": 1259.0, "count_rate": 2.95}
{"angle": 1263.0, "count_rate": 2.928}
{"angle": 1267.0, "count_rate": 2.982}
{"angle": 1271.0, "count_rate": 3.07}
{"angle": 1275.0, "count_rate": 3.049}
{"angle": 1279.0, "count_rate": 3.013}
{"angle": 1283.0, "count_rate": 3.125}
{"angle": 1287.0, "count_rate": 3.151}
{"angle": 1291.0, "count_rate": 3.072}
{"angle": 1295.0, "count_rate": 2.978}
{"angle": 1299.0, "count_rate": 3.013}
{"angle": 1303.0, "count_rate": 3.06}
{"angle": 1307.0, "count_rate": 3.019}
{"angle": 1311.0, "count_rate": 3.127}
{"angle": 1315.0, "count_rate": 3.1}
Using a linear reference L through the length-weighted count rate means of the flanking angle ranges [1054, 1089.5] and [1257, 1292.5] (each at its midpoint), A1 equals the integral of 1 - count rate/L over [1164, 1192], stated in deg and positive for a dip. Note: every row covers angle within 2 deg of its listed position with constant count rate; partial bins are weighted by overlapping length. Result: -1.3 deg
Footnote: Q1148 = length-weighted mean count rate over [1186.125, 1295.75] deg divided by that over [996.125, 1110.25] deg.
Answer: 0.98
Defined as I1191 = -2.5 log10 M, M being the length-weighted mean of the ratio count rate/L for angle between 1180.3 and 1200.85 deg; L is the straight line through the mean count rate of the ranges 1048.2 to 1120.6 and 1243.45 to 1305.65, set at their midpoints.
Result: 0.397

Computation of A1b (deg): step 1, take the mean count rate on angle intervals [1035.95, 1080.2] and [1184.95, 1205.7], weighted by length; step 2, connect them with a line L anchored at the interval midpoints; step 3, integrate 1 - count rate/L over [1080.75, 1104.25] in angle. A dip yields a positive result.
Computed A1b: -4.9 deg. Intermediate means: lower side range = 2.67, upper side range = 1.79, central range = 2.96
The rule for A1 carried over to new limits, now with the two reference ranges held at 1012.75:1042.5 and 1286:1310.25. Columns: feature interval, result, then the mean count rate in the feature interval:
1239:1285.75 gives 0.62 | 2.98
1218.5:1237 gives -1.30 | 3.2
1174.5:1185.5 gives -0.72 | 3.15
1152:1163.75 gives -2.05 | 3.45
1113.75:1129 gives -1.05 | 3.11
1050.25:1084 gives 1.92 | 2.7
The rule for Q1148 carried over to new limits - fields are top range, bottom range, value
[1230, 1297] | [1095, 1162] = 0.95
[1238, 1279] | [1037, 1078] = 1.12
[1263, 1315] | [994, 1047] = 1.06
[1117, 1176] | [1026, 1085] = 1.24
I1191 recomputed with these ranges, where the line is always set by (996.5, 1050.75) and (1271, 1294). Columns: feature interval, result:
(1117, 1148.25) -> -0.11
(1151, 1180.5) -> -0.17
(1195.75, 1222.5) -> 0.28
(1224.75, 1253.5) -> -0.02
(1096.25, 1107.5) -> -0.04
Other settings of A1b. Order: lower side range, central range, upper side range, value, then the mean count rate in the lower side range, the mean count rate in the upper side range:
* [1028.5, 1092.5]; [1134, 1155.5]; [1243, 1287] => -3.82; 2.73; 2.98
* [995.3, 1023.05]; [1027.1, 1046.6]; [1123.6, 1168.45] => 2.15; 2.97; 3.37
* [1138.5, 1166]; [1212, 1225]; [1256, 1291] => 1.17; 3.4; 3.03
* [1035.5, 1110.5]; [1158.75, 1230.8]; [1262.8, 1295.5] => 4.74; 2.79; 3.05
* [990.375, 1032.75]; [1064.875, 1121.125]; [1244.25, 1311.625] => 0.44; 2.94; 3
